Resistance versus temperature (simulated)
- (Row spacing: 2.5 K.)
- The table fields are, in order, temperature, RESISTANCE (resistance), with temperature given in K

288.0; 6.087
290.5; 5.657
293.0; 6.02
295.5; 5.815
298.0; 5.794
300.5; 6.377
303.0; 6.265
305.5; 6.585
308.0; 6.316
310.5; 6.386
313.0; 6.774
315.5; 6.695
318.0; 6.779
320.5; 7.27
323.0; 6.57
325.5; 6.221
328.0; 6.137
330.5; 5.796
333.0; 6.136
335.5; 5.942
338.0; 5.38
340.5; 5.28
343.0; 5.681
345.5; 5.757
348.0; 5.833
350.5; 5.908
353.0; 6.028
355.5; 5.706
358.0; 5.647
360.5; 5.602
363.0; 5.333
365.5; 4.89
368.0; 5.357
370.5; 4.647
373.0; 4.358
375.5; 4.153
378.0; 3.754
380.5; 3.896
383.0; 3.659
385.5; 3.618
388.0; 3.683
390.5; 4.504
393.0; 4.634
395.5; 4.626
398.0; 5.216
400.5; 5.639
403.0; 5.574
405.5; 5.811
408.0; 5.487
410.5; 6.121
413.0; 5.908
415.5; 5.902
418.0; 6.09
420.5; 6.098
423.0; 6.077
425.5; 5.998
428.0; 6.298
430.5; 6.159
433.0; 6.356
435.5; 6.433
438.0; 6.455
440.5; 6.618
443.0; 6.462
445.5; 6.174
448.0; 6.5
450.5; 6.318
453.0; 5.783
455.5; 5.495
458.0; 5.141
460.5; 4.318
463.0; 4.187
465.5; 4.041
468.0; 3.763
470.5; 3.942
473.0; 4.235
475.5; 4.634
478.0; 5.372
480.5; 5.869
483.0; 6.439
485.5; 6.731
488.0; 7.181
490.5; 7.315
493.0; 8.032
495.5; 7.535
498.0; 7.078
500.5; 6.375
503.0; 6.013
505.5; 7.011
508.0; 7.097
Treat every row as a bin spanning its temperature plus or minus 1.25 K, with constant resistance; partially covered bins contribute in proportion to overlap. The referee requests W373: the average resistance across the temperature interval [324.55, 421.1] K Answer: 5.27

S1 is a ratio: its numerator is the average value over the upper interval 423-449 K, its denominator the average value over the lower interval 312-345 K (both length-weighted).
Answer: 1.02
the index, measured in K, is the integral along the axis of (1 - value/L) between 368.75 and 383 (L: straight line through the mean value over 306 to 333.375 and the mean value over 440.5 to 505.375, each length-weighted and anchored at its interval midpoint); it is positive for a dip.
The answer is 4.8 K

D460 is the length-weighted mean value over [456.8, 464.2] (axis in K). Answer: 4.55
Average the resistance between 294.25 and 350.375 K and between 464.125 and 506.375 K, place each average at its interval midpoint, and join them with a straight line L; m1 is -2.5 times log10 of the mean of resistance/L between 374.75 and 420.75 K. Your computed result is 0.22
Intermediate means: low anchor 6.17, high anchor 5.96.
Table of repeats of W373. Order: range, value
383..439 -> 5.53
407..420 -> 5.92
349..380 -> 5.09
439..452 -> 6.4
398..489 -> 5.7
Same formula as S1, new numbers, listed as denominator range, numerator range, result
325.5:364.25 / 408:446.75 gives 1.07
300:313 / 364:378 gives 0.72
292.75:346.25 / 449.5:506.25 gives 0.93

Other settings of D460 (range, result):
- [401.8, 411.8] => 5.75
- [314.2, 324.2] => 6.83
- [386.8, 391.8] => 4.1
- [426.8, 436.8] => 6.31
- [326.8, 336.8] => 6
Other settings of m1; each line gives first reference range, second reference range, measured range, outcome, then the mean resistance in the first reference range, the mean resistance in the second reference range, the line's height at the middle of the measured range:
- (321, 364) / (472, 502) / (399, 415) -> 0.06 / 5.85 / 6.41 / 6.1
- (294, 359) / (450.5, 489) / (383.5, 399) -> 0.30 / 6.12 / 5.17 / 5.69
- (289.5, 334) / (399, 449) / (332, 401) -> 0.23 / 6.32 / 6.1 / 6.21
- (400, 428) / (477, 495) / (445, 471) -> 0.26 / 5.91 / 6.76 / 6.43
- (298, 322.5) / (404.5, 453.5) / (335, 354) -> 0.13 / 6.56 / 6.16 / 6.45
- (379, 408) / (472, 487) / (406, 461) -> -0.19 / 4.65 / 5.6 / 5.09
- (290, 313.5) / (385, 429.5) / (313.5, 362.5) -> -0.01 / 6.2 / 5.44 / 5.94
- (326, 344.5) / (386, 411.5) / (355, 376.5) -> 0.08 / 5.78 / 5.08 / 5.44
